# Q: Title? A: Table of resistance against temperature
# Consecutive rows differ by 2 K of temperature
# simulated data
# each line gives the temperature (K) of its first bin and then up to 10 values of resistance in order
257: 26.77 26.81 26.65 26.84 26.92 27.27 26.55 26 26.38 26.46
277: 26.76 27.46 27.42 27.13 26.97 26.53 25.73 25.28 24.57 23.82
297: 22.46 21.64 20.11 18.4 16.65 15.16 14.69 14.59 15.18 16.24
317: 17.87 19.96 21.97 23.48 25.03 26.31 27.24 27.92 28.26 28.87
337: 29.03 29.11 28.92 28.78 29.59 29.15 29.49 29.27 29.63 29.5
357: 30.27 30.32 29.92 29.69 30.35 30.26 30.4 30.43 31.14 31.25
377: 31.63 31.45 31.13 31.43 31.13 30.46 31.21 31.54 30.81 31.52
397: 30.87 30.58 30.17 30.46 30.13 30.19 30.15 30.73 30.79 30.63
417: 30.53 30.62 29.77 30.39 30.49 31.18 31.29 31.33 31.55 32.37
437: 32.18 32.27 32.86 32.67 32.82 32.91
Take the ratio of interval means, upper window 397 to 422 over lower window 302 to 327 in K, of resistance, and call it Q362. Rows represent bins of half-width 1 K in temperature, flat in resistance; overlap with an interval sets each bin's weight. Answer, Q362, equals 1.64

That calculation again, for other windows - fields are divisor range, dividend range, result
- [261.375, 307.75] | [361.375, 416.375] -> 1.25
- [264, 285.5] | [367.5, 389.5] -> 1.16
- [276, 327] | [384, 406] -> 1.41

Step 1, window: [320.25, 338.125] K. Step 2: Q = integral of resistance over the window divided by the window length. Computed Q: 26.5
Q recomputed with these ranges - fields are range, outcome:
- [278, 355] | 24.3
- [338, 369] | 29.6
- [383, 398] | 31.1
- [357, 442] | 30.9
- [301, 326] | 18.3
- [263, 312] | 23.6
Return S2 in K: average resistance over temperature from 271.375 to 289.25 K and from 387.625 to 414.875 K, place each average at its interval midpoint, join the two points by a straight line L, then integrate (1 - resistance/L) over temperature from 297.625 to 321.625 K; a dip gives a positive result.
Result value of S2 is 8.67 K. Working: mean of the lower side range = 26.8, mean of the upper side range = 30.7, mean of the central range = 17.7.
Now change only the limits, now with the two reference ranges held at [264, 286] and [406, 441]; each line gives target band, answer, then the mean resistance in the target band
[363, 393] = -1.20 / 30.9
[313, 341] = 3.78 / 24.5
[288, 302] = 2.06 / 23.4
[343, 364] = -0.42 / 29.6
